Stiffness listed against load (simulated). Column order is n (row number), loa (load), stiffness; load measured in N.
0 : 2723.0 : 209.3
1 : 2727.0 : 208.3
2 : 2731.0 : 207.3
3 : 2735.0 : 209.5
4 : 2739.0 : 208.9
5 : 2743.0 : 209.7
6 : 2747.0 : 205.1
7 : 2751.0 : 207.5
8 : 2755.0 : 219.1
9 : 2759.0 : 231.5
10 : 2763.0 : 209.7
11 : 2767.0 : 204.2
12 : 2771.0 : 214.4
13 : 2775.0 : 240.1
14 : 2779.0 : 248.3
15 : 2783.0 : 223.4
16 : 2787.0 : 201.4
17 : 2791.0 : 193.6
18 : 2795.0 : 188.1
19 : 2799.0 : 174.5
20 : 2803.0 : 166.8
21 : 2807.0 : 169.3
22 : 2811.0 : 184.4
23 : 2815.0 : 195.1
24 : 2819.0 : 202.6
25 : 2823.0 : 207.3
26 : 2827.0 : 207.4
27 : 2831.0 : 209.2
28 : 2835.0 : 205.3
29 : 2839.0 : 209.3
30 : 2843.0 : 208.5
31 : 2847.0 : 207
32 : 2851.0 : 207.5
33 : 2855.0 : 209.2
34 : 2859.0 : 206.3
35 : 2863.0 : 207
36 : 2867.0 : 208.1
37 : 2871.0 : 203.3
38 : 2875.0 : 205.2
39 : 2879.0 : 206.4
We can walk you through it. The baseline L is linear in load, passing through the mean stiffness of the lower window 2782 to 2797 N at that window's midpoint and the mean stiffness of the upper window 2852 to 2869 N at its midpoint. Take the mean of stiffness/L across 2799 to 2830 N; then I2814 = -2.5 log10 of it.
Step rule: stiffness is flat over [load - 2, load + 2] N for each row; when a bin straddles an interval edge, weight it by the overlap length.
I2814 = 0.07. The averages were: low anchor 200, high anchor 208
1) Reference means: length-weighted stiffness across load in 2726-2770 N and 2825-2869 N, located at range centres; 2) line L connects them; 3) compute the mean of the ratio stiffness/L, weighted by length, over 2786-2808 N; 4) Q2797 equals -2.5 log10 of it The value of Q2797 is 0.15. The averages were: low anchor 211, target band 182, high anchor 208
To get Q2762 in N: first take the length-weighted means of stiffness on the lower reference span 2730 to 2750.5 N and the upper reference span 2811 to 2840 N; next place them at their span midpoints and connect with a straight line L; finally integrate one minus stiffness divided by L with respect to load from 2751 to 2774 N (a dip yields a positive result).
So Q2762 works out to -1.0 N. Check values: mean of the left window 208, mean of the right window 204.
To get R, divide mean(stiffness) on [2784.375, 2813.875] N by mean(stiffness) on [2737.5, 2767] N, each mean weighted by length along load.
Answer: 0.86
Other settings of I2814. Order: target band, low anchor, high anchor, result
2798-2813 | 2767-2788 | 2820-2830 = 0.23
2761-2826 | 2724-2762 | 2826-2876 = 0.04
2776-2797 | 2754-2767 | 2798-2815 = -0.09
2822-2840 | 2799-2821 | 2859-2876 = -0.09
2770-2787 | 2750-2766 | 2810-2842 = -0.08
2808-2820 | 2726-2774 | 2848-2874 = 0.10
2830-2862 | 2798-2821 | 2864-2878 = -0.06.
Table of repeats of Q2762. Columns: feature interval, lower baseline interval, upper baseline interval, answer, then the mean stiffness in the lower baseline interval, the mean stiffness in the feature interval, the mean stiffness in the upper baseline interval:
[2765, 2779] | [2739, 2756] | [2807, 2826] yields -1.3 N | 210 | 224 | 195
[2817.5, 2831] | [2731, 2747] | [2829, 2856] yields 0.1 N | 209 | 206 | 208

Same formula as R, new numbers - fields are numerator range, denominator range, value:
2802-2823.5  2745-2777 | 0.86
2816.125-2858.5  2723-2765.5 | 0.98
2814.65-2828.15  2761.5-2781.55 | 0.91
